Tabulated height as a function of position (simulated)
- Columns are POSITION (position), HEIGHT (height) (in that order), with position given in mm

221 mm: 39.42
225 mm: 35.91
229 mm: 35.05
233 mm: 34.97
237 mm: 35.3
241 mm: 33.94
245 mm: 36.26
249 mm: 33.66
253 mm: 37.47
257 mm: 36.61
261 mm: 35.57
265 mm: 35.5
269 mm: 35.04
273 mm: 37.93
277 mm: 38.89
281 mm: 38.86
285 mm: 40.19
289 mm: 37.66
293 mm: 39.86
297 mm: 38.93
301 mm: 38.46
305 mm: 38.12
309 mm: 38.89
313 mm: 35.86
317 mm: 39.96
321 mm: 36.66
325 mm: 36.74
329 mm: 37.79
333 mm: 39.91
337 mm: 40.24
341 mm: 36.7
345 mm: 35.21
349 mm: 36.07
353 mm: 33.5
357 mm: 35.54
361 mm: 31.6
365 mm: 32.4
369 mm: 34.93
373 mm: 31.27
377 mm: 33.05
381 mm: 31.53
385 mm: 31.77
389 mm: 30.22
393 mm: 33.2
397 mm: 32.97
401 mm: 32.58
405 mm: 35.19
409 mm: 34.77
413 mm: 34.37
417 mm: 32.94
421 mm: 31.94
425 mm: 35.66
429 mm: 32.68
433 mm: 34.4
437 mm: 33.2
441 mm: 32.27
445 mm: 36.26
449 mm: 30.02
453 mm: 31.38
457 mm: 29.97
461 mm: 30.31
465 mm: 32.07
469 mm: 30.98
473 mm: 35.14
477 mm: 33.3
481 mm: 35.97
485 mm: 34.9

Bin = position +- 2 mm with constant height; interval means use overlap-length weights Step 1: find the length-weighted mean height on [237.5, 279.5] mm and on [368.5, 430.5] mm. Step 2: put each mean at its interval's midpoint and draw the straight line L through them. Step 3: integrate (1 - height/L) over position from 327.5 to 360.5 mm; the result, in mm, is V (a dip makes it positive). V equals -2.3 mm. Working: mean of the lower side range 36.1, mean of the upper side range 33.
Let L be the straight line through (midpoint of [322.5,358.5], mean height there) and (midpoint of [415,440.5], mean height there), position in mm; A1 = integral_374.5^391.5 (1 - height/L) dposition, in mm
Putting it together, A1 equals 1.7 mm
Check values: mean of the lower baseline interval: 36.9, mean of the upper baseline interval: 33.4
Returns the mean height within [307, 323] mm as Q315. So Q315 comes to 37.8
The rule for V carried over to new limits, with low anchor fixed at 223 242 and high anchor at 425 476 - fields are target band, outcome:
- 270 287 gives -2.1 mm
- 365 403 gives 1.1 mm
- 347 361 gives -0.4 mm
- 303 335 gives -3.7 mm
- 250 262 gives -0.5 mm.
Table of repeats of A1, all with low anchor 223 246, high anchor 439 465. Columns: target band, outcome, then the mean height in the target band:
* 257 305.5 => -4.8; 37.9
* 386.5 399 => 0.2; 32.1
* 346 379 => -0.4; 33.6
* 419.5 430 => -0.5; 33.6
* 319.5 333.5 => -1.6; 37.6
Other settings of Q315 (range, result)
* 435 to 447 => 33.9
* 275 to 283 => 38.9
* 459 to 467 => 31.2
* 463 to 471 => 31.5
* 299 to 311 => 38.5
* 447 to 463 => 30.4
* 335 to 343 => 38.5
